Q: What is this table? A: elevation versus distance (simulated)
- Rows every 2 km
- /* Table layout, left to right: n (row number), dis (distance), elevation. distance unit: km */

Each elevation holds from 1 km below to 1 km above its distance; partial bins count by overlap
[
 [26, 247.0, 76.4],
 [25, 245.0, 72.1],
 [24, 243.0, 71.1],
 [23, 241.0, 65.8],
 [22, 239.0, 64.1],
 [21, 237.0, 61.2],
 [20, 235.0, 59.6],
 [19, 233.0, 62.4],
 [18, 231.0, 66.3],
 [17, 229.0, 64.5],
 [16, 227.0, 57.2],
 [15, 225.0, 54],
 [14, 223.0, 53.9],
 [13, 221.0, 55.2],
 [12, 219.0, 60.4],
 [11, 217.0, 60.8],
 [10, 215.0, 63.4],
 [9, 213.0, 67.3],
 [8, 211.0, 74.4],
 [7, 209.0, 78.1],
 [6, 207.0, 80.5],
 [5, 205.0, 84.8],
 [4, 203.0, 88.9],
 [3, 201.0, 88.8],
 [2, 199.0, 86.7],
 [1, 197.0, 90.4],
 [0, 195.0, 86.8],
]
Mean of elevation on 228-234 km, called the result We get 64.4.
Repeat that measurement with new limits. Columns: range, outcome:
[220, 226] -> 54.4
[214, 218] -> 62.1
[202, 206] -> 86.8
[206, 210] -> 79.3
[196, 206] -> 87.9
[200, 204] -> 88.8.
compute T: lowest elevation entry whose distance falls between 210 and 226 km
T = 53.9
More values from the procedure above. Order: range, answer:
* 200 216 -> 63.4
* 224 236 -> 54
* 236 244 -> 61.2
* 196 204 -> 86.7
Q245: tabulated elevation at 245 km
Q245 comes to 72.1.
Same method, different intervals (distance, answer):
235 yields 59.6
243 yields 71.1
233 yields 62.4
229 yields 64.5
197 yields 90.4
